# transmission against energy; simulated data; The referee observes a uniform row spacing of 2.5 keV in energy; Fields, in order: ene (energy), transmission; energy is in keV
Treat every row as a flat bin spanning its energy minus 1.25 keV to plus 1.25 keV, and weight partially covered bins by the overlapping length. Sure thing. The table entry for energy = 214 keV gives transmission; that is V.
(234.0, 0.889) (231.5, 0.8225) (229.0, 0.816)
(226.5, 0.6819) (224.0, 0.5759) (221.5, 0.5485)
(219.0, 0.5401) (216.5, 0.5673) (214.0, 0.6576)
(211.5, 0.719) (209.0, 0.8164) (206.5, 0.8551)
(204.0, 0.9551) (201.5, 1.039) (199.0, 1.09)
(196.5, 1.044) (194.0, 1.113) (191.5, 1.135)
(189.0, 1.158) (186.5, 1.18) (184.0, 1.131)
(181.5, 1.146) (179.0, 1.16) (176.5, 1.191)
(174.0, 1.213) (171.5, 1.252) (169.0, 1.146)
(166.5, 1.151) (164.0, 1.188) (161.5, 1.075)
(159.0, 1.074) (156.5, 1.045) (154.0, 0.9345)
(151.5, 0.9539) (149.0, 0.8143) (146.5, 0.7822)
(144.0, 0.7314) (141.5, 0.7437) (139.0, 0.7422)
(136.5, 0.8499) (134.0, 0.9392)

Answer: 0.6576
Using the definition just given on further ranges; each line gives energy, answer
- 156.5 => 1.045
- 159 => 1.074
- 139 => 0.7422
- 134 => 0.9392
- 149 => 0.8143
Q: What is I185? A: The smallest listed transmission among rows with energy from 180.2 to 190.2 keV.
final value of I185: 1.131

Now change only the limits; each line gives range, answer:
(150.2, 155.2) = 0.9345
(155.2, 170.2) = 1.045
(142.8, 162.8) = 0.7314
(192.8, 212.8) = 0.719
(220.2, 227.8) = 0.5485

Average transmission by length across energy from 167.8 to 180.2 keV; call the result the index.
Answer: 1.19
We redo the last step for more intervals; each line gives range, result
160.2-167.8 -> 1.14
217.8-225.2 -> 0.555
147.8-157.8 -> 0.938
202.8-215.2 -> 0.801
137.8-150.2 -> 0.763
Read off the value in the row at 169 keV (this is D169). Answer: 1.146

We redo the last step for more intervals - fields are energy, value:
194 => 1.113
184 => 1.131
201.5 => 1.039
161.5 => 1.075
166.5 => 1.151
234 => 0.889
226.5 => 0.6819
